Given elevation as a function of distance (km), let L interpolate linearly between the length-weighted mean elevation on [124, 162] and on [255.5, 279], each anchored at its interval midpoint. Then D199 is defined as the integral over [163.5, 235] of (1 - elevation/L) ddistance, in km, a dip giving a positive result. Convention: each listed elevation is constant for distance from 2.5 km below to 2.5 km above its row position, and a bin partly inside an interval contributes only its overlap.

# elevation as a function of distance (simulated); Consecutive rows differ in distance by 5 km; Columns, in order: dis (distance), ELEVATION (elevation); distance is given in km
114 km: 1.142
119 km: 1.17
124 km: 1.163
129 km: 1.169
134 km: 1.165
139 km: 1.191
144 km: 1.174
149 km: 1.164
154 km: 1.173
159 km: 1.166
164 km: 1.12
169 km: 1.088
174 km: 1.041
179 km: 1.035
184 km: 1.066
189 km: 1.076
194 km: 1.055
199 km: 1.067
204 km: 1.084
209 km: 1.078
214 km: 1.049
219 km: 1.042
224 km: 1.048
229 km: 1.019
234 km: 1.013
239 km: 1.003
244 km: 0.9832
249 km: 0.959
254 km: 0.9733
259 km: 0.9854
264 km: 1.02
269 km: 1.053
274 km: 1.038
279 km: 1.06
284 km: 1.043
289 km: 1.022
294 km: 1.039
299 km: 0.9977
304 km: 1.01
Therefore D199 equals 3.03 km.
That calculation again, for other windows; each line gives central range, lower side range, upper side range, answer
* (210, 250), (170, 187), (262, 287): 1.1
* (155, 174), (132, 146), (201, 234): 0.3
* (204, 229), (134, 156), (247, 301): 0.8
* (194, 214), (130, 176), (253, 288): 0.4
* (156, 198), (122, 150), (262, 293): 1.9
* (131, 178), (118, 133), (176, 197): -1.0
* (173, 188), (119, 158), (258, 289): 1.0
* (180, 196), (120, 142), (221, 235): 0.4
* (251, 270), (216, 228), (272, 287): 0.8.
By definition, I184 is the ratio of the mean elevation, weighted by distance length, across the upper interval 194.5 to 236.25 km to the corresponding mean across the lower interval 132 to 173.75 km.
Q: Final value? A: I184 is 0.9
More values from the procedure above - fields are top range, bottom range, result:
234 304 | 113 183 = 0.89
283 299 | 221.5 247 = 1.02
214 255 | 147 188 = 0.91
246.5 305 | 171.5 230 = 0.96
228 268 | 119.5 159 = 0.85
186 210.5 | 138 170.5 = 0.93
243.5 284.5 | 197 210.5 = 0.94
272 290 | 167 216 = 0.98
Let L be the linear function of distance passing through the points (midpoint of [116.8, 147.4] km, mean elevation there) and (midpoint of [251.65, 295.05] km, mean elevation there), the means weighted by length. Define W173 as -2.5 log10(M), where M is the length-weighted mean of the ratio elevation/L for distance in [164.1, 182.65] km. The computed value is 0.06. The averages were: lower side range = 1.17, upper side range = 1.03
